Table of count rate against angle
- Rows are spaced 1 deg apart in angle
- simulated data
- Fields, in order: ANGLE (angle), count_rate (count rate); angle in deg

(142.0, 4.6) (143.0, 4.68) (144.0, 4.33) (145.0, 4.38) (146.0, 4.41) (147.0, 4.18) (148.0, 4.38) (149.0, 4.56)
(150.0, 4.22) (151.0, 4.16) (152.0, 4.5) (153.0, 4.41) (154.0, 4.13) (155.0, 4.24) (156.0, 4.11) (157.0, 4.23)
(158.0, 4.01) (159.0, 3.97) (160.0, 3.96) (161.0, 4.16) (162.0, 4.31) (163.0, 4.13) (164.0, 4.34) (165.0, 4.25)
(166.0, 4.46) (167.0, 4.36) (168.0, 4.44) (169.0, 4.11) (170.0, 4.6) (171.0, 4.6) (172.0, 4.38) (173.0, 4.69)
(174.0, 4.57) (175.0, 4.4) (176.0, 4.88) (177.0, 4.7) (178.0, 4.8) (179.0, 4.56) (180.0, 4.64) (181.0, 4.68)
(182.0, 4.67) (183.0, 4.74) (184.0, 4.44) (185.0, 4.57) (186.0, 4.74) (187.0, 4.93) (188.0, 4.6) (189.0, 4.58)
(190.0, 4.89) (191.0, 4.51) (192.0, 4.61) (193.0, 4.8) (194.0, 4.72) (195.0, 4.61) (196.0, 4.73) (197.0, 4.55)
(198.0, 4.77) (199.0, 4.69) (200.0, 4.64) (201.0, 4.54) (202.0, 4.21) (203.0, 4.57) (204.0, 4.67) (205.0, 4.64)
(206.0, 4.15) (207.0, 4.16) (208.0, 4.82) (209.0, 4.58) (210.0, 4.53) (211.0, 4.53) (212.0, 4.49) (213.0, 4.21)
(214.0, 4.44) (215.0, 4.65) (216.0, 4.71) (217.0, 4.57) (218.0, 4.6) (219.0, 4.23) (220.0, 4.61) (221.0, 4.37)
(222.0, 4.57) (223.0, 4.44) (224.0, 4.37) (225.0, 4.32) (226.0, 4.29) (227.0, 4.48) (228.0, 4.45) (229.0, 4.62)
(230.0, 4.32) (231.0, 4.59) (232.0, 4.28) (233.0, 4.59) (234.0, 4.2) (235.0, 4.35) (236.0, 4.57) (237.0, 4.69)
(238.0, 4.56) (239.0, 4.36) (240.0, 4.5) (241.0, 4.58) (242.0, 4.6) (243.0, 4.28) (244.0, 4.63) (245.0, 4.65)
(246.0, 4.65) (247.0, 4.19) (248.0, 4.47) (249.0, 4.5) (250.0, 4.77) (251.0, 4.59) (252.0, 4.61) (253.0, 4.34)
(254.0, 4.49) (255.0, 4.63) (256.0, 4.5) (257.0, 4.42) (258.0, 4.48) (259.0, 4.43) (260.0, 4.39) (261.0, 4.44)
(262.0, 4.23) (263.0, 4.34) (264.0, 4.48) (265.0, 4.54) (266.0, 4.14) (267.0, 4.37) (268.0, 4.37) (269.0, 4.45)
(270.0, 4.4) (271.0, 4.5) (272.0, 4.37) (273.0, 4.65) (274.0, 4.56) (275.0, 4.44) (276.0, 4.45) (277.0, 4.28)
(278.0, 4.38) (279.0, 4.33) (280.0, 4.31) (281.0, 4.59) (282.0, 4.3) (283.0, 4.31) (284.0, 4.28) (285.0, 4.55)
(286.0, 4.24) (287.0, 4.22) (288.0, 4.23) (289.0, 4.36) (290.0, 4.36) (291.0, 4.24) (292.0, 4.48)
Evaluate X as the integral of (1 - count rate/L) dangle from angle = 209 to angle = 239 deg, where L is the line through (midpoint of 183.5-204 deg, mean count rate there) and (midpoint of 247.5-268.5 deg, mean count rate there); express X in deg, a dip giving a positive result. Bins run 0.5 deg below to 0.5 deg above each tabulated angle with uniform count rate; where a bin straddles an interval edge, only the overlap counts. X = 0.5 deg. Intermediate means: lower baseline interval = 4.64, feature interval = 4.47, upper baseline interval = 4.45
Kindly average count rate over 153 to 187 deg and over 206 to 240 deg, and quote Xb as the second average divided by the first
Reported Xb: 1.01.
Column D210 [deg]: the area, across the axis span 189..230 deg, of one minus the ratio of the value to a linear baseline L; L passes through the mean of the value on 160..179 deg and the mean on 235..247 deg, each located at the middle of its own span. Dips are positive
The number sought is -0.37 deg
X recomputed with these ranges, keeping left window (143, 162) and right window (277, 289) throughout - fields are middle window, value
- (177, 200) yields -2.1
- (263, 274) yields -0.3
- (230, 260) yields -1.3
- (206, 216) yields -0.4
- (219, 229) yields -0.3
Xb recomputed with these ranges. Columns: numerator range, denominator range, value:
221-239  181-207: 0.96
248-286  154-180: 1.01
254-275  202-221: 0.99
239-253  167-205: 0.98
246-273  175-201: 0.95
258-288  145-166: 1.03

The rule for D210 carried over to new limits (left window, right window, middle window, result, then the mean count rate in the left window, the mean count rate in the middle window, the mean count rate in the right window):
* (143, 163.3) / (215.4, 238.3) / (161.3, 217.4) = -2.54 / 4.25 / 4.55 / 4.47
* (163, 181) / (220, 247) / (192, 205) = -0.38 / 4.51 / 4.62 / 4.47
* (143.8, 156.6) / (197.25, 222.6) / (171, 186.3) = -0.77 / 4.31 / 4.63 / 4.52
